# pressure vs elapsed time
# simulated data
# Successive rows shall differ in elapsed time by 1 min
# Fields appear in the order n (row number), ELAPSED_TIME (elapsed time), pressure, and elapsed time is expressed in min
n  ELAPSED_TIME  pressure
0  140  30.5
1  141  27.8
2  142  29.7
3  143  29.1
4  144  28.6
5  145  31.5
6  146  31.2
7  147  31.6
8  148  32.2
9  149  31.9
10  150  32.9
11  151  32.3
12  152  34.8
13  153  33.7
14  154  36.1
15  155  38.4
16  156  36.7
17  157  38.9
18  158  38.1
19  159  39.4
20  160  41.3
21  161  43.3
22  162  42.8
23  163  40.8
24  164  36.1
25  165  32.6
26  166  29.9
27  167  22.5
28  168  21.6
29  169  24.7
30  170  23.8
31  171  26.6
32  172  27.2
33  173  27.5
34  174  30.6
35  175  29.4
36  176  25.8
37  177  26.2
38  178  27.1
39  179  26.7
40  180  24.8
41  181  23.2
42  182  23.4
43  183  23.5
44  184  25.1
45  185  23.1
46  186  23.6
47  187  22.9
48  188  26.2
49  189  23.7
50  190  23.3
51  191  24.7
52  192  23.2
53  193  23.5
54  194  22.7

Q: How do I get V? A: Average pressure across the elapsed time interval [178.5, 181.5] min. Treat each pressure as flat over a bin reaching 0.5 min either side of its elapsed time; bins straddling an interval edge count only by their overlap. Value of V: 24.9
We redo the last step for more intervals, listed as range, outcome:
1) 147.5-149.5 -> 32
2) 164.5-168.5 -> 26.6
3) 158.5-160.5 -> 40.3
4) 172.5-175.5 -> 29.2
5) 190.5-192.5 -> 23.9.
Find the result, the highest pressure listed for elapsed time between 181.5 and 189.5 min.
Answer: 26.2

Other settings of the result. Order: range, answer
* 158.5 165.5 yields 43.3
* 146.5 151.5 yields 32.9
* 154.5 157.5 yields 38.9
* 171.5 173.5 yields 27.5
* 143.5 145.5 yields 31.5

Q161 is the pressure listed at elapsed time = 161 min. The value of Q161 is 43.3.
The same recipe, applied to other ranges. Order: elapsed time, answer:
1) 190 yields 23.3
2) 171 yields 26.6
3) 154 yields 36.1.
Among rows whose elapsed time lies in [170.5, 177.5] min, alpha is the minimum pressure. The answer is 25.8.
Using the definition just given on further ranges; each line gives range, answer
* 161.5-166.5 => 29.9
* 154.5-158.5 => 36.7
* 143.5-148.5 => 28.6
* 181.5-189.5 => 22.9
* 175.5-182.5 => 23.2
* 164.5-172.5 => 21.6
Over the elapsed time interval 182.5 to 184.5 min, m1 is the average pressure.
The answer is 24.3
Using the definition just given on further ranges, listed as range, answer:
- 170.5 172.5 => 26.9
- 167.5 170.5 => 23.4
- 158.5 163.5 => 41.5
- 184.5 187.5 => 23.2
